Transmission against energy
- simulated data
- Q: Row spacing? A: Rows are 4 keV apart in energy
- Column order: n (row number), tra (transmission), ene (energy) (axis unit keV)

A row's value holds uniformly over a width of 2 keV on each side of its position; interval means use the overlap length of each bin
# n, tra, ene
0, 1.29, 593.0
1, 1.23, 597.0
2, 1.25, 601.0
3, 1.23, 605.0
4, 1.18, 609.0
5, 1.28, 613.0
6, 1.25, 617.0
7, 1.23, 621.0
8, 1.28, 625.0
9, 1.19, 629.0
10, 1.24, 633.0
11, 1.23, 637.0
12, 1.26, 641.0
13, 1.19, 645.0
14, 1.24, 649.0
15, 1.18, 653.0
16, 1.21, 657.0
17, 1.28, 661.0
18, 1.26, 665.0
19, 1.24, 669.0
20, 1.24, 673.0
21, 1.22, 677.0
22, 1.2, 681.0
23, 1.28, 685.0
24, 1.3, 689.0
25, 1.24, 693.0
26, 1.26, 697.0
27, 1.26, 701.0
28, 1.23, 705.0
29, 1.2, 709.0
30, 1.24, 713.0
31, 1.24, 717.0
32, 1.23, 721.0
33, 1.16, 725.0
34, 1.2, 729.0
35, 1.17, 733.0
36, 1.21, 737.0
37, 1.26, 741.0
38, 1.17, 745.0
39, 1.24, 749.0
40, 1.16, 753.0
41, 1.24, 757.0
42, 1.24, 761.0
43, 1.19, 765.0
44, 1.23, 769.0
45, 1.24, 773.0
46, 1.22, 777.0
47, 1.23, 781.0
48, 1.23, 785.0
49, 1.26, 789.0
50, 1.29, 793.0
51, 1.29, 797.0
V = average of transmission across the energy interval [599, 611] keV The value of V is 1.22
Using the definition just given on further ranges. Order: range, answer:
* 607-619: 1.24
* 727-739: 1.19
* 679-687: 1.24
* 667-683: 1.23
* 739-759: 1.21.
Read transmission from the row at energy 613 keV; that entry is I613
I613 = 1.28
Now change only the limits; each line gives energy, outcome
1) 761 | 1.24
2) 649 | 1.24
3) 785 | 1.23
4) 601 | 1.25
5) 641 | 1.26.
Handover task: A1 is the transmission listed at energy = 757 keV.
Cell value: 1.24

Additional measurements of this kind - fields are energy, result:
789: 1.26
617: 1.25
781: 1.23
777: 1.22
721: 1.23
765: 1.19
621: 1.23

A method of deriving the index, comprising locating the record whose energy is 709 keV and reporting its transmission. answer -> 1.2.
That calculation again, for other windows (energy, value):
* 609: 1.18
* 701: 1.26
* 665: 1.26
